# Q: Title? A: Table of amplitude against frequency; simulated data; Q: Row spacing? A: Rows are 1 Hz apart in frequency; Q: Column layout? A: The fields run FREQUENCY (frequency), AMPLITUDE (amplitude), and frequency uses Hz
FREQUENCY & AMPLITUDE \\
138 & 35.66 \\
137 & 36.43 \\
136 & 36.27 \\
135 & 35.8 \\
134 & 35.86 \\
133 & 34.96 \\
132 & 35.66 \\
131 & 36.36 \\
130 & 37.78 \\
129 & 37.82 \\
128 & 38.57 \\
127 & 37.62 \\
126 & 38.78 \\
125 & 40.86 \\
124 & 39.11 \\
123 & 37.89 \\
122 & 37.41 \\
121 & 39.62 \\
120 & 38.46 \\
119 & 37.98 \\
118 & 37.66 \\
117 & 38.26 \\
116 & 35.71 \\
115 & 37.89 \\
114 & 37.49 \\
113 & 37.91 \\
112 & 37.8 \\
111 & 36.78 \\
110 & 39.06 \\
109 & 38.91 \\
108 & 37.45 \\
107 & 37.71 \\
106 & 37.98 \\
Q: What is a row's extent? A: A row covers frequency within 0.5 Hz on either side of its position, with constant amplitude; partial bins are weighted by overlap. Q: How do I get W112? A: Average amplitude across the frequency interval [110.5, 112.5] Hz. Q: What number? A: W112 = 37.3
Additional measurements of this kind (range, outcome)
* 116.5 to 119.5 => 38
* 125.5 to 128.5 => 38.3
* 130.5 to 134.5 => 35.7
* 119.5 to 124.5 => 38.5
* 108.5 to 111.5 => 38.2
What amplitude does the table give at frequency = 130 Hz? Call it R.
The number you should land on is 37.78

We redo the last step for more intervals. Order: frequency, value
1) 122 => 37.41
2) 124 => 39.11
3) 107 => 37.71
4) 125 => 40.86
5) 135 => 35.8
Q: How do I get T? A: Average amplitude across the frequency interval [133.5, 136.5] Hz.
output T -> 36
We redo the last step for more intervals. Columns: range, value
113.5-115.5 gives 37.7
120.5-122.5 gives 38.5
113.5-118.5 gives 37.4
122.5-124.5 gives 38.5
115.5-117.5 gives 37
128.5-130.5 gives 37.8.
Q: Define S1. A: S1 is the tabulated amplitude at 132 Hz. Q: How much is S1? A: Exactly 35.66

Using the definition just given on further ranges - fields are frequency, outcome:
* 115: 37.89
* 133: 34.96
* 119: 37.98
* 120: 38.46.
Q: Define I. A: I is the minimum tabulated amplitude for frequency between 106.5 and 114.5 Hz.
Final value 36.78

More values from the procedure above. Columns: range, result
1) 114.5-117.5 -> 35.71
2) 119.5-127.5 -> 37.41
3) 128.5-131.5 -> 36.36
